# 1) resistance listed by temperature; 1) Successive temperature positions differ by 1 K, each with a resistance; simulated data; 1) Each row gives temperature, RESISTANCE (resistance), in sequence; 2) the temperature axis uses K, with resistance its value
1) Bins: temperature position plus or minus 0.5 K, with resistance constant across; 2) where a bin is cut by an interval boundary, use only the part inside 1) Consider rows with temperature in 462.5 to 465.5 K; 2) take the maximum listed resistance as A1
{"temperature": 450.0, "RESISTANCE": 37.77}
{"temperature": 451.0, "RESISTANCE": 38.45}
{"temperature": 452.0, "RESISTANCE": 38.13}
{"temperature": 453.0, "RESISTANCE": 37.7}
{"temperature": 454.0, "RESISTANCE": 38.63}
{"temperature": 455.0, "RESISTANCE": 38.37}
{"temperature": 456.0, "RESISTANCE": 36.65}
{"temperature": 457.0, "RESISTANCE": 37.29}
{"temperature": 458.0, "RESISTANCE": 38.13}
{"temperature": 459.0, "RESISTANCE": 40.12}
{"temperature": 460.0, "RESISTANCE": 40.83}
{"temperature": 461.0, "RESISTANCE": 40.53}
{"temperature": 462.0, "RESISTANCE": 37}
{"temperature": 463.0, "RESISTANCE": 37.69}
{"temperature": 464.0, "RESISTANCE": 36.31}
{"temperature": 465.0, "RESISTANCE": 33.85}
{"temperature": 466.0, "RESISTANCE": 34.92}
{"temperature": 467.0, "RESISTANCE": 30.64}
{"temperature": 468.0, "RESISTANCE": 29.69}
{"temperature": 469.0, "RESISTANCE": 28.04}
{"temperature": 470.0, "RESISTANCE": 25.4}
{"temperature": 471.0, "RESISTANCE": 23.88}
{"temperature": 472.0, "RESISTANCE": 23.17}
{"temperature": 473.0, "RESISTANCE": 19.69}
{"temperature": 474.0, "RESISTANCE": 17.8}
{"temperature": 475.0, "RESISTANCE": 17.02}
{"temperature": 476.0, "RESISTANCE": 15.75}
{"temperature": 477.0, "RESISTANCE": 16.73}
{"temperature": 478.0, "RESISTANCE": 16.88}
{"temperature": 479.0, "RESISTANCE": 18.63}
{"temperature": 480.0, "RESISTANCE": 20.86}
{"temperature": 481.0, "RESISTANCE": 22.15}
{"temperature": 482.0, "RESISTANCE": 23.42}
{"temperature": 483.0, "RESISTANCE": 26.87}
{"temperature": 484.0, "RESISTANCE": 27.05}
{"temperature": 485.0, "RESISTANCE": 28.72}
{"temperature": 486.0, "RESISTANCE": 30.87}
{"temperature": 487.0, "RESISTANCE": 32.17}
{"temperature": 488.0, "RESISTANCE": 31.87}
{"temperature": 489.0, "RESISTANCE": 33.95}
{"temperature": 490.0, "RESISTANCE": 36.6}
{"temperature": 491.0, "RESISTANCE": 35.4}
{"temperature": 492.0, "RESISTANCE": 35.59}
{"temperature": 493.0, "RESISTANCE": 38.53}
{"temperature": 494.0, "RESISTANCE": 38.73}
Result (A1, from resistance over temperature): 37.69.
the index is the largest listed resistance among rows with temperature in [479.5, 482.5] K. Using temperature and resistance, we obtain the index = 23.42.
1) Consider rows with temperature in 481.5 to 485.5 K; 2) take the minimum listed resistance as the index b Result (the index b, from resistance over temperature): 23.42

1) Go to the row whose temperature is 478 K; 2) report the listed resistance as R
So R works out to 16.88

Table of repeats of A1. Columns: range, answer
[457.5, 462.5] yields 40.83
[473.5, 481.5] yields 22.15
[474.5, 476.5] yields 17.02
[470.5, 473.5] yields 23.88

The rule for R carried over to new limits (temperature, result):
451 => 38.45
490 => 36.6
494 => 38.73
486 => 30.87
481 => 22.15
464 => 36.31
